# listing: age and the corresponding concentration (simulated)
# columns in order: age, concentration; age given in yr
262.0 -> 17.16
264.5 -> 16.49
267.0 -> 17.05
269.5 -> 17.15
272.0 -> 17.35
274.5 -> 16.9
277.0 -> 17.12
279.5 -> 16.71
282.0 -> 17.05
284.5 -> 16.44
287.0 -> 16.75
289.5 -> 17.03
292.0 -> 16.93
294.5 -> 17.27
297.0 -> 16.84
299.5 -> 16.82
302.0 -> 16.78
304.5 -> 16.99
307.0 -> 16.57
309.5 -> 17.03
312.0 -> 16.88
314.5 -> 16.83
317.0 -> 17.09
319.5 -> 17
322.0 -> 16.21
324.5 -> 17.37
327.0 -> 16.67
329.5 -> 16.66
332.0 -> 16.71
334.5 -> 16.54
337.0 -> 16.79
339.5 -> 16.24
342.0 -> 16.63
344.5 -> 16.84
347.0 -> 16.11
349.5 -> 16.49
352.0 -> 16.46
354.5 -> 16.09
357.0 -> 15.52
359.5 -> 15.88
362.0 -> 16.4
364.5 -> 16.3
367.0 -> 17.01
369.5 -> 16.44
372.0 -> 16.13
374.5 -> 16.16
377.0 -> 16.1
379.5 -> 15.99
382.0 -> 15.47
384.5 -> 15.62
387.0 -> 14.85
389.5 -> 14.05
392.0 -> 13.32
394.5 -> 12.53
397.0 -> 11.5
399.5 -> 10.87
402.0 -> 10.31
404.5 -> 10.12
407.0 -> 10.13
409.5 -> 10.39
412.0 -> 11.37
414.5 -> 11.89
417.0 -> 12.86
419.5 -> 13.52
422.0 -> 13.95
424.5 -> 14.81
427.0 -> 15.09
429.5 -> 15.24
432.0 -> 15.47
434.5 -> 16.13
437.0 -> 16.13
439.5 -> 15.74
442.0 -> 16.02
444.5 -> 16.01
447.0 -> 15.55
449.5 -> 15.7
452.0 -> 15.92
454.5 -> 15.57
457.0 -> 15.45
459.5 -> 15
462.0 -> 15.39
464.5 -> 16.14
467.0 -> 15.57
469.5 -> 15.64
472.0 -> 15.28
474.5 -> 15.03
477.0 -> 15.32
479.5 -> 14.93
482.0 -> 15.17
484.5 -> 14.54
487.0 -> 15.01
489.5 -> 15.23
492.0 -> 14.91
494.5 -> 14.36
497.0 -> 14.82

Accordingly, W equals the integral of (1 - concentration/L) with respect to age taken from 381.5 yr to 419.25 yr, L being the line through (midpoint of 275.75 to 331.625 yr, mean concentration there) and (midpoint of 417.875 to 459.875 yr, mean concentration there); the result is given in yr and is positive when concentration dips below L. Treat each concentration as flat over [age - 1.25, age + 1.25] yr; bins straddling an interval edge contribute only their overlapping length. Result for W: 8.3 yr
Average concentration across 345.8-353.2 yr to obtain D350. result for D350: 16.4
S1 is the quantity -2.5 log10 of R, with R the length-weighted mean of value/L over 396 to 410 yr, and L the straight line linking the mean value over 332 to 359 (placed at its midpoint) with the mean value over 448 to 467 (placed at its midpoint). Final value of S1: 0.45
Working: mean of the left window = 16.4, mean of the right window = 15.6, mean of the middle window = 10.5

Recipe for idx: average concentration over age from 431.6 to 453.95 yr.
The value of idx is 15.9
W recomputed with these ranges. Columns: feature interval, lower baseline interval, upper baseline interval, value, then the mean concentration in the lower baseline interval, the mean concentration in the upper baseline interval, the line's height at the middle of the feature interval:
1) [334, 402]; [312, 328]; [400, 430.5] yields -3.4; 16.9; 12.4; 14.6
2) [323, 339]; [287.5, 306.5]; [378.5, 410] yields -1.3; 16.9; 12.7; 15.5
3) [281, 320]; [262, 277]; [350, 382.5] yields -0.3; 17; 16.2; 16.7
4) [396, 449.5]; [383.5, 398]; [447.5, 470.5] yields 3.9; 13.6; 15.6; 14.6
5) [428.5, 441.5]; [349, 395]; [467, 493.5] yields -0.4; 15.7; 15.1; 15.3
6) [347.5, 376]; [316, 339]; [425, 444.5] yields 0.3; 16.8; 15.7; 16.4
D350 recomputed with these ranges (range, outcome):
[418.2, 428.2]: 14.3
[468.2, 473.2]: 15.5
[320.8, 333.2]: 16.7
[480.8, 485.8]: 14.9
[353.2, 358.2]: 15.8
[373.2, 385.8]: 15.9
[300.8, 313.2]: 16.9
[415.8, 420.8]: 13.2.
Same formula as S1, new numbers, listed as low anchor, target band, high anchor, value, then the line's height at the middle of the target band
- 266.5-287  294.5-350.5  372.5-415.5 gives -0.09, 15.4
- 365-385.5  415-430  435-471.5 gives 0.13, 15.9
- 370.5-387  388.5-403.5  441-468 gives 0.30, 15.8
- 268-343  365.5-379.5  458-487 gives -0.01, 16.2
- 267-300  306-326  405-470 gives -0.03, 16.5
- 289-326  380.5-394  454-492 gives 0.11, 16.1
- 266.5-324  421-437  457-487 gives 0.03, 15.7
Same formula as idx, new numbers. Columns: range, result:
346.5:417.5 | 14.2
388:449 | 13.5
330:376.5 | 16.4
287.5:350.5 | 16.8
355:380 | 16.2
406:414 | 10.8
